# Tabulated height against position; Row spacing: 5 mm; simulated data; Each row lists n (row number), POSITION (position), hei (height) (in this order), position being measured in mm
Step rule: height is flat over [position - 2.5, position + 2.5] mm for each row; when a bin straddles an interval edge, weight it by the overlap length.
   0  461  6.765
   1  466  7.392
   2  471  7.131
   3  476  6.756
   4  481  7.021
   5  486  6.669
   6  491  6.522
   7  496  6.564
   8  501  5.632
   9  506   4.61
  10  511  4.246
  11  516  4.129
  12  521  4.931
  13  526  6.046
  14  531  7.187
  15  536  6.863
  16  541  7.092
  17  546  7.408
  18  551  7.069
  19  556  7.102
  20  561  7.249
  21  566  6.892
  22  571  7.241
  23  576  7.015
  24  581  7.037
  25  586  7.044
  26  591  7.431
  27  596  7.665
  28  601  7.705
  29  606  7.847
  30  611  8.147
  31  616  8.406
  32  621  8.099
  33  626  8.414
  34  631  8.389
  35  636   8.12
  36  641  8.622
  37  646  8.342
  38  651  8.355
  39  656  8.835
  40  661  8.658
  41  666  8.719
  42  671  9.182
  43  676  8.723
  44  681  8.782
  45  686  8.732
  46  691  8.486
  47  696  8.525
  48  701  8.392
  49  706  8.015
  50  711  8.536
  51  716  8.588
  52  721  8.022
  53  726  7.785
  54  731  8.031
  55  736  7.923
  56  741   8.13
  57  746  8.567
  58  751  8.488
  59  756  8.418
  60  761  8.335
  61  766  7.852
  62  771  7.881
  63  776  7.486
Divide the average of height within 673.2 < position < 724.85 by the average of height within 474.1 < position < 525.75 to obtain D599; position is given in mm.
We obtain 1.48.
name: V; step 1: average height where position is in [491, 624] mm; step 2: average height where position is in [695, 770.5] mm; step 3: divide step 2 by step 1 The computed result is 1.21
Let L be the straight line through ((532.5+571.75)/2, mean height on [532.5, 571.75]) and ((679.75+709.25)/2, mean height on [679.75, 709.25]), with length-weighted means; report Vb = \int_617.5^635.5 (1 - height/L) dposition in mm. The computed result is -1.1 mm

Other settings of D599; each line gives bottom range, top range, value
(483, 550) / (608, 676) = 1.41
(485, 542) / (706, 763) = 1.42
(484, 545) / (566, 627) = 1.29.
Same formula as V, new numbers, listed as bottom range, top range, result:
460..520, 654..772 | 1.38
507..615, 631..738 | 1.24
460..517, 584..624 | 1.27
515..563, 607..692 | 1.30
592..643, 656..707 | 1.07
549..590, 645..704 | 1.22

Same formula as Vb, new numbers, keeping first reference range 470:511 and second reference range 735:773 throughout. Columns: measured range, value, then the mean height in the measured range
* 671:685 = -2.2 mm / 8.83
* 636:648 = -1.7 mm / 8.41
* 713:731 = -0.4 mm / 8.13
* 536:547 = -0.9 mm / 7.14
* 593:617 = -2.8 mm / 7.91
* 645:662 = -2.5 mm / 8.56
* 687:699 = -1.2 mm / 8.53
